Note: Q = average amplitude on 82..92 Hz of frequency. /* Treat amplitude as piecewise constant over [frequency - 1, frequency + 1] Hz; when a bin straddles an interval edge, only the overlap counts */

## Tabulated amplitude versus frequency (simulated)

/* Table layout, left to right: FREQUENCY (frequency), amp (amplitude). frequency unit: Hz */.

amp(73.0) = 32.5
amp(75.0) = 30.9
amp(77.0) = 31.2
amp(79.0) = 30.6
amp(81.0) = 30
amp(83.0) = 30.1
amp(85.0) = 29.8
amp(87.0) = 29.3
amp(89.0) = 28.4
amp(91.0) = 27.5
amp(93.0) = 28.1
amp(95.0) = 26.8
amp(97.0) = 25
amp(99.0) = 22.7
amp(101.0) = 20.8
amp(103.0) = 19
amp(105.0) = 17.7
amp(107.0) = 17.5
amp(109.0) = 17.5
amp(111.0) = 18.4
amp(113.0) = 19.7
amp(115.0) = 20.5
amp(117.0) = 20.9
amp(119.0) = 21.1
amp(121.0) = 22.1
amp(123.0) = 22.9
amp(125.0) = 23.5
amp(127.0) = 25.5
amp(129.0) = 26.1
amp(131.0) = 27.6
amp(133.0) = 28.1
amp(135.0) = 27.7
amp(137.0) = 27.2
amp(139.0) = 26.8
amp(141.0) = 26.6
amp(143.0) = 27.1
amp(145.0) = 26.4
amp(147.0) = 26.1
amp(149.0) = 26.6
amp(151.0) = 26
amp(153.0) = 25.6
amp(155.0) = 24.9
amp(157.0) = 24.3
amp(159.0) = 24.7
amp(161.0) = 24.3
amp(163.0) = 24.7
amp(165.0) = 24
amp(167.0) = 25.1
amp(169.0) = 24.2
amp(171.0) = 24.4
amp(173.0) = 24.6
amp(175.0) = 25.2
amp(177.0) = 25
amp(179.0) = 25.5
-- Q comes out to 29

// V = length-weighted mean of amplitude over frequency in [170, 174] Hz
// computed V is 24.5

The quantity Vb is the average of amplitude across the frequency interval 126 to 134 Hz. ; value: 26.8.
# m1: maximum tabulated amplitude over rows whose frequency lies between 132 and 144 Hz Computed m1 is 28.1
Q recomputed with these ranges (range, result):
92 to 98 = 26.6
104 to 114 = 18.2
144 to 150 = 26.4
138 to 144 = 26.8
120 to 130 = 24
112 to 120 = 20.6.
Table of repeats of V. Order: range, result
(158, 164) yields 24.6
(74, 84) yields 30.6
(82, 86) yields 30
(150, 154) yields 25.8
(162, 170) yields 24.5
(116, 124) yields 21.8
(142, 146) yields 26.8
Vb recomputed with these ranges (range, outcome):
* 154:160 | 24.6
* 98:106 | 20.1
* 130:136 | 27.8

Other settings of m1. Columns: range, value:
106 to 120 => 21.1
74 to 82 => 31.2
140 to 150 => 27.1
